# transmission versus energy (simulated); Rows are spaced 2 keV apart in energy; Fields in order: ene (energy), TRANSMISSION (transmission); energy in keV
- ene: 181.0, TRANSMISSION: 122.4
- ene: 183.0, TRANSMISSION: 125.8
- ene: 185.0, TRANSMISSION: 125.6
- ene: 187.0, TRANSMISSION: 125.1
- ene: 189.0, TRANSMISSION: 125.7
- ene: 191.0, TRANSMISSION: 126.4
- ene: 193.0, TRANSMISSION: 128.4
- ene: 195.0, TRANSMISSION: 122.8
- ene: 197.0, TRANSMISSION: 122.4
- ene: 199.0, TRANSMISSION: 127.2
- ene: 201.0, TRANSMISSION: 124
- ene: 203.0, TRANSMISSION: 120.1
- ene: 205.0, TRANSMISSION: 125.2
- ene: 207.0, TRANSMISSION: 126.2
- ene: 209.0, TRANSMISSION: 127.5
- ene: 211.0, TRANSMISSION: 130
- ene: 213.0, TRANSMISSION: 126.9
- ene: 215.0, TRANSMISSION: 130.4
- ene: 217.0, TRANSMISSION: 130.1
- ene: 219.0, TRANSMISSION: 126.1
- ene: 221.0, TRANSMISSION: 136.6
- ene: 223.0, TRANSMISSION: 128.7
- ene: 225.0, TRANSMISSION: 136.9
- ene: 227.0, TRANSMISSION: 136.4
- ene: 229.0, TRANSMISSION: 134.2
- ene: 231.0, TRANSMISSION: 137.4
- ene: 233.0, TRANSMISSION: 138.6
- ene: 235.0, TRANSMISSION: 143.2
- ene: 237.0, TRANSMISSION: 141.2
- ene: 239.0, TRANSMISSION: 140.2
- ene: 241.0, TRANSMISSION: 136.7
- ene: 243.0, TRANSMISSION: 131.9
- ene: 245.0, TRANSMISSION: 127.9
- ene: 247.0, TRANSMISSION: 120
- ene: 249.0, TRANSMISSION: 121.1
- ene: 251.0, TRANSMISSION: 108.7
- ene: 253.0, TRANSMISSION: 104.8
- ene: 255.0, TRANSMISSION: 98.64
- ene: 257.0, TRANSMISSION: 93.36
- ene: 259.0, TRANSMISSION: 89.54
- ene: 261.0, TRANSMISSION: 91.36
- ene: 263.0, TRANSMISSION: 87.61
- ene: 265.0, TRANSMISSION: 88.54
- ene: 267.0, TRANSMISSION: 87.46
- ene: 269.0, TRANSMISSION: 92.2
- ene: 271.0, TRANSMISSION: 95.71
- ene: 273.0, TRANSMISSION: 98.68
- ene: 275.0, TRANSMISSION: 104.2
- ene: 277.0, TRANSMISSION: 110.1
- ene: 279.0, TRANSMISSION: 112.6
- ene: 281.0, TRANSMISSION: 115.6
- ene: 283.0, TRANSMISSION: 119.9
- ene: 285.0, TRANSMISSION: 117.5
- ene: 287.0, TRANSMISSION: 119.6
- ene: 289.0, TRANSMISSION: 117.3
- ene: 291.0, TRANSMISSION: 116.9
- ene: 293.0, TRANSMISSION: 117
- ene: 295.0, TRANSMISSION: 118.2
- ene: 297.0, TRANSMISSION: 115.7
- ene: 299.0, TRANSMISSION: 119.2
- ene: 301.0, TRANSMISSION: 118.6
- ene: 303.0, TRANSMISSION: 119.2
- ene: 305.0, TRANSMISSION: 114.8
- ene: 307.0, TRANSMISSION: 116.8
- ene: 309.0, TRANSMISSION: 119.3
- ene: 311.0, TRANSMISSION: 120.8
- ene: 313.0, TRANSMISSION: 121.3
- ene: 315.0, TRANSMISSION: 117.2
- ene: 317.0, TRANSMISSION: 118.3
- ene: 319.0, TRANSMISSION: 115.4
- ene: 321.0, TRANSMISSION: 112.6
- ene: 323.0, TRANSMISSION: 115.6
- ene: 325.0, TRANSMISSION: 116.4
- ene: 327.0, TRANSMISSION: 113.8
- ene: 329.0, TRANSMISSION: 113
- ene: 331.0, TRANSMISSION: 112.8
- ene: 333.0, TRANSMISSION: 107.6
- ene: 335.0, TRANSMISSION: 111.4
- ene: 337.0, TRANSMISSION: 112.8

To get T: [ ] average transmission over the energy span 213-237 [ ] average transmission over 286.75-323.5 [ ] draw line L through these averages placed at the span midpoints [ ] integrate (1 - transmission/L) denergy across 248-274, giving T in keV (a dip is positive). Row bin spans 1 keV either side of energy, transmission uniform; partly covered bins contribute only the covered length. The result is 6.2 keV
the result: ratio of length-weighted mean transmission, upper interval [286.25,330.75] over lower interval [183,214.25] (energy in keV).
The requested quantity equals 0.93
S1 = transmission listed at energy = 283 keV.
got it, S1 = 119.9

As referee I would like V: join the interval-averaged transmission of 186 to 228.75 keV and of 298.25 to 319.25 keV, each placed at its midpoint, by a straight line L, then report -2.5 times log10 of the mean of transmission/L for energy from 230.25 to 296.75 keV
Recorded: 0.086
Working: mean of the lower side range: 128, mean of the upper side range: 118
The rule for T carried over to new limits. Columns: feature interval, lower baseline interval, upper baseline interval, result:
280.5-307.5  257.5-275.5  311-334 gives -3.7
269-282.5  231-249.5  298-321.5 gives 2.2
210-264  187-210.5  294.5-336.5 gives -0.4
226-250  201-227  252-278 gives -4.4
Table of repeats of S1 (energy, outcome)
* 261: 91.36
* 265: 88.54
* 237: 141.2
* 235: 143.2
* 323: 115.6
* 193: 128.4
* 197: 122.4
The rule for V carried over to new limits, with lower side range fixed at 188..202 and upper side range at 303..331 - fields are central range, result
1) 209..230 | -0.07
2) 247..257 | 0.13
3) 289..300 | 0.01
